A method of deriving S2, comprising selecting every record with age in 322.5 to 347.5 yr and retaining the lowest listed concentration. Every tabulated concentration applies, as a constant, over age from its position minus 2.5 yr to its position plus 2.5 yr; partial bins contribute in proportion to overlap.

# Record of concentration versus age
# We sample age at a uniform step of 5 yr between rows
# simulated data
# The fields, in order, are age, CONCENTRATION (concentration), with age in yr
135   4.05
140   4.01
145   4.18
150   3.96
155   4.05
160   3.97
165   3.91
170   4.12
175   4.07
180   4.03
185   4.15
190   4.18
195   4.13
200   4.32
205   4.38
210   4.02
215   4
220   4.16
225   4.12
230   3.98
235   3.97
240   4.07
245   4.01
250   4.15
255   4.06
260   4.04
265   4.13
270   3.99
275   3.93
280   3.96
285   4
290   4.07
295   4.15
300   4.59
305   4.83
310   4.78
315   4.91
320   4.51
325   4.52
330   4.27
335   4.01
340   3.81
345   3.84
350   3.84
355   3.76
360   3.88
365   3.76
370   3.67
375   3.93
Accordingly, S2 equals 3.81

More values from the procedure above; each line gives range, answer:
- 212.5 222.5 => 4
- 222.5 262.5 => 3.97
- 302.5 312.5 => 4.78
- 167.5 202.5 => 4.03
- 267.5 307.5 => 3.93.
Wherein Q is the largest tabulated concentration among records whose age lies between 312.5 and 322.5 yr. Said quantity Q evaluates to 4.91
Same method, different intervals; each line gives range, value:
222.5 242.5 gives 4.12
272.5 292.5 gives 4.07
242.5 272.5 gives 4.15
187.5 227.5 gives 4.38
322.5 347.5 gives 4.52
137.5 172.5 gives 4.18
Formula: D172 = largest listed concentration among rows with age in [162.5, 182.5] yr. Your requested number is 4.12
